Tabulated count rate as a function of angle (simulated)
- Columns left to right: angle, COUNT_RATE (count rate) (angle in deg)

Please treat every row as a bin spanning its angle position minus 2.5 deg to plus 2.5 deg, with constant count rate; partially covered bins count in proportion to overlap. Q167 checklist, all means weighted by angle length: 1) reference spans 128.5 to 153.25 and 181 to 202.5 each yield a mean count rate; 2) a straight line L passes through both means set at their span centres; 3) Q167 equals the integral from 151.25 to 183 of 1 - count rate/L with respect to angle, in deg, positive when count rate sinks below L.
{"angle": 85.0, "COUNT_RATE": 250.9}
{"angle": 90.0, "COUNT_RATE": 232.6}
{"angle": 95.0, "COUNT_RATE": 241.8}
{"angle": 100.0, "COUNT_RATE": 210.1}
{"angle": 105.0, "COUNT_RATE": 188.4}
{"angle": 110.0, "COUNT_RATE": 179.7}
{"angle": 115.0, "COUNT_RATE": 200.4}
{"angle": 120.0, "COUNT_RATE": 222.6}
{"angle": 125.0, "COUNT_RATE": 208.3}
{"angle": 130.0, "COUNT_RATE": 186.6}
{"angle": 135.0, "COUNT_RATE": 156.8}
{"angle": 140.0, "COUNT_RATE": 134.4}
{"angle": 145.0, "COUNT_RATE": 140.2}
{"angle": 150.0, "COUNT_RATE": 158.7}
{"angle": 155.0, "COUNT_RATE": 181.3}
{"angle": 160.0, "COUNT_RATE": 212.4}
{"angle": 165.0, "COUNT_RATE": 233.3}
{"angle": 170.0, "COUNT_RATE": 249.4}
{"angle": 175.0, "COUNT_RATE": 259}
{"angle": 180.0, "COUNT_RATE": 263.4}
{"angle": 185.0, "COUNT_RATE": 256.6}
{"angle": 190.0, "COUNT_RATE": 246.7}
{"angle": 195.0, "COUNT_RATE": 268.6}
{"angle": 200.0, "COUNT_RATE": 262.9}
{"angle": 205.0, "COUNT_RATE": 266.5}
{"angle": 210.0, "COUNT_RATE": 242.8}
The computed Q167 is -3.2 deg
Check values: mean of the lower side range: 155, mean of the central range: 231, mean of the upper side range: 259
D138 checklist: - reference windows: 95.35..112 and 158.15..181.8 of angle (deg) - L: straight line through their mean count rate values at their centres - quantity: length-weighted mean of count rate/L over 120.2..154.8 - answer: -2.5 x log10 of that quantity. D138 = 0.29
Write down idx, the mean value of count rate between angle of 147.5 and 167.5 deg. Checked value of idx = 196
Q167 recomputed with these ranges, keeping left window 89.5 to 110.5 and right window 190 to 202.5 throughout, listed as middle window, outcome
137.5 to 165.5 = 7.8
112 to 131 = 1.5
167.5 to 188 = -0.4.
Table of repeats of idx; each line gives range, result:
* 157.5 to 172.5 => 232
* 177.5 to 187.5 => 260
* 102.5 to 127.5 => 200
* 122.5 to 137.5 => 184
